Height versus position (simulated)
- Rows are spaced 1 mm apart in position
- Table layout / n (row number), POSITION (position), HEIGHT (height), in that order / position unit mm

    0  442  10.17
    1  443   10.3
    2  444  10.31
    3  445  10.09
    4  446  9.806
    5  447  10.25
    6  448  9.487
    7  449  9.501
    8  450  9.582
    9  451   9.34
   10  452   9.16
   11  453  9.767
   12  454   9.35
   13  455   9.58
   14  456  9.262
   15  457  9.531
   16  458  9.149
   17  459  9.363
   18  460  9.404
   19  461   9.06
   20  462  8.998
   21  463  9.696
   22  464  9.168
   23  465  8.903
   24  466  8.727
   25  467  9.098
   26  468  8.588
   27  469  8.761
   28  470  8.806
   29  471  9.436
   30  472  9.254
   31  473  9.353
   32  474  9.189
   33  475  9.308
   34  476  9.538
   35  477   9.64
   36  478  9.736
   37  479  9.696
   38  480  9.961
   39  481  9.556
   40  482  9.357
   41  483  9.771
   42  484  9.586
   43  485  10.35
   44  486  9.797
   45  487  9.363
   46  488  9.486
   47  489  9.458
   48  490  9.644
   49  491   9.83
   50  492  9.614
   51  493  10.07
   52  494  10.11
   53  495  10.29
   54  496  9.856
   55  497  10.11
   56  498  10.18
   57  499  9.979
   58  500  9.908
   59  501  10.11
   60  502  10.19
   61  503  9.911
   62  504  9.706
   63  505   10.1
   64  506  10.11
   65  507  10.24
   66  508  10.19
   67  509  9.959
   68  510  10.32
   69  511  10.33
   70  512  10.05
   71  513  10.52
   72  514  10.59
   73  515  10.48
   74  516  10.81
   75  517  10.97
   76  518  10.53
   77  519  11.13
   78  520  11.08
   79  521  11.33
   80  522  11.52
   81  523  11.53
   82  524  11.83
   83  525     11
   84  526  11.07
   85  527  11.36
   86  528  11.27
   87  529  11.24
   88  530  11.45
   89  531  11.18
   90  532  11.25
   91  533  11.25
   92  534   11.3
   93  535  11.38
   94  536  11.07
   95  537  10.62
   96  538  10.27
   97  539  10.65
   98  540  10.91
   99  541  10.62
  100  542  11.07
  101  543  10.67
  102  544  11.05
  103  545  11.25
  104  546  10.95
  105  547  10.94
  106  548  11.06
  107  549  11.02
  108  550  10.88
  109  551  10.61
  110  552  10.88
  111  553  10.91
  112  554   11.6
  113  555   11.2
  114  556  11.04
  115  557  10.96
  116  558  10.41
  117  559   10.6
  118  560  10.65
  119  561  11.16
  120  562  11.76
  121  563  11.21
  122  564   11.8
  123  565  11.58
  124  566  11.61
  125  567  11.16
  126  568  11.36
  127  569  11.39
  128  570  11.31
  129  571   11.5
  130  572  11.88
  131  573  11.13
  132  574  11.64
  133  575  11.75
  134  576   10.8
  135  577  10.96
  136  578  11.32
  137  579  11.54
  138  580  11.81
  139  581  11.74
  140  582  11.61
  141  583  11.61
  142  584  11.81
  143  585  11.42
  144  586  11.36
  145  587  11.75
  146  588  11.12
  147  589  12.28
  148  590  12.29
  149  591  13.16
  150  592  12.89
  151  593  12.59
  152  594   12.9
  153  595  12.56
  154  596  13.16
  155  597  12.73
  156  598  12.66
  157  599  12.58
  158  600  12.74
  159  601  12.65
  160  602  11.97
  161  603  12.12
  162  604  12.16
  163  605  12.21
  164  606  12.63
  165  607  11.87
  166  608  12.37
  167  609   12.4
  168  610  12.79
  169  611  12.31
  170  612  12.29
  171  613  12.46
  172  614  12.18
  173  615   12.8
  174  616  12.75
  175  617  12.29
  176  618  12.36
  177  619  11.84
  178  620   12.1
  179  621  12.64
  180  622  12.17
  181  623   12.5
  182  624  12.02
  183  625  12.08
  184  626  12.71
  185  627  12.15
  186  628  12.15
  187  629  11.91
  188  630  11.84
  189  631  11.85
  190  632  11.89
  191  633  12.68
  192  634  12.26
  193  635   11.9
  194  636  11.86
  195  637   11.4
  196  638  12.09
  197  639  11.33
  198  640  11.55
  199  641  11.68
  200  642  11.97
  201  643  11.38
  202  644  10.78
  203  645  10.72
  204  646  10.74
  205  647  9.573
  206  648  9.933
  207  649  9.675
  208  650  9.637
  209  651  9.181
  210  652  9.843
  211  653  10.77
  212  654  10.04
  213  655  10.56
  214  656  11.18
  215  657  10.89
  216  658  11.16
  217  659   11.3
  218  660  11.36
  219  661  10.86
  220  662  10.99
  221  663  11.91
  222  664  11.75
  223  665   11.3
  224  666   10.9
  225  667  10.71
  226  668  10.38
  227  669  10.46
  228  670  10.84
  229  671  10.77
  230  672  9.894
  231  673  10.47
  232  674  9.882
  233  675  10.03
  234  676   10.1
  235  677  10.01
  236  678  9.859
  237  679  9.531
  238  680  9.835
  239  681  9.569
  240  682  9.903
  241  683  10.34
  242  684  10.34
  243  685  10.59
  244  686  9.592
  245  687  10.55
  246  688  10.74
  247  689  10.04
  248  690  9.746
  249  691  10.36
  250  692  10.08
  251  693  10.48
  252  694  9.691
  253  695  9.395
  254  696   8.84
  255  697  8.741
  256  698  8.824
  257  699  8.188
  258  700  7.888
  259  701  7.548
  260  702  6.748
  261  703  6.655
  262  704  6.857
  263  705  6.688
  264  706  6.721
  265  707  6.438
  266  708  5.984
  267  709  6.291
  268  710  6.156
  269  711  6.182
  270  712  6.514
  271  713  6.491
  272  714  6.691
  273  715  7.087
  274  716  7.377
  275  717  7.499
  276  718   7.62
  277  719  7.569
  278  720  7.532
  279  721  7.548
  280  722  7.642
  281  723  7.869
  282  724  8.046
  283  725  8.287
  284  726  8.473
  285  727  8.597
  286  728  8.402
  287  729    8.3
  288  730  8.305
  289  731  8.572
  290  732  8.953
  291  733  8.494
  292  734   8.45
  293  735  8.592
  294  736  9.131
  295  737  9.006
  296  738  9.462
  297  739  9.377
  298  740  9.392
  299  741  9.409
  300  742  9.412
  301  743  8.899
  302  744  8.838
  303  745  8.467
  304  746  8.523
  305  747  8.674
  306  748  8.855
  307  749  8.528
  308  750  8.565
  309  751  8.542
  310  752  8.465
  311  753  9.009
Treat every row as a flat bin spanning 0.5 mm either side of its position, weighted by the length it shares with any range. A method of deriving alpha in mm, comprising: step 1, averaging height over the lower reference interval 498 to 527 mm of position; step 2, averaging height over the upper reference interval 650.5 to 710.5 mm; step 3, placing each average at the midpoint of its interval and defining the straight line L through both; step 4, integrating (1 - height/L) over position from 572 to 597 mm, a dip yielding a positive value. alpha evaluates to -4.30 mm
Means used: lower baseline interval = 10.6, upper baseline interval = 9.61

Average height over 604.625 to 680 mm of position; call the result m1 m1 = 11.3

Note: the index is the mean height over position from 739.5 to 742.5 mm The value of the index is 9.4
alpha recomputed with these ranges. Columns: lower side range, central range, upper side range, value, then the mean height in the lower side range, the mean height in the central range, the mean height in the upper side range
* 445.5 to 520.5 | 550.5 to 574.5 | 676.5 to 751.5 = -4.9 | 9.75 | 11.2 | 8.5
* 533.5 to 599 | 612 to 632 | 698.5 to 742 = -4.2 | 11.4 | 12.2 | 7.76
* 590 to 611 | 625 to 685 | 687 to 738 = -3.1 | 12.5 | 10.9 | 8.08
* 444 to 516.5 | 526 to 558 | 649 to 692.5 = -3.5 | 9.69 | 11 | 10.4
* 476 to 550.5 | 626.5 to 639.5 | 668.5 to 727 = -3.7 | 10.5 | 11.9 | 8.62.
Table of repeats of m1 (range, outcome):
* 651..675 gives 10.7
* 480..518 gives 10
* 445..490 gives 9.42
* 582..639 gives 12.2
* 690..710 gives 8.02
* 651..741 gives 9.09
